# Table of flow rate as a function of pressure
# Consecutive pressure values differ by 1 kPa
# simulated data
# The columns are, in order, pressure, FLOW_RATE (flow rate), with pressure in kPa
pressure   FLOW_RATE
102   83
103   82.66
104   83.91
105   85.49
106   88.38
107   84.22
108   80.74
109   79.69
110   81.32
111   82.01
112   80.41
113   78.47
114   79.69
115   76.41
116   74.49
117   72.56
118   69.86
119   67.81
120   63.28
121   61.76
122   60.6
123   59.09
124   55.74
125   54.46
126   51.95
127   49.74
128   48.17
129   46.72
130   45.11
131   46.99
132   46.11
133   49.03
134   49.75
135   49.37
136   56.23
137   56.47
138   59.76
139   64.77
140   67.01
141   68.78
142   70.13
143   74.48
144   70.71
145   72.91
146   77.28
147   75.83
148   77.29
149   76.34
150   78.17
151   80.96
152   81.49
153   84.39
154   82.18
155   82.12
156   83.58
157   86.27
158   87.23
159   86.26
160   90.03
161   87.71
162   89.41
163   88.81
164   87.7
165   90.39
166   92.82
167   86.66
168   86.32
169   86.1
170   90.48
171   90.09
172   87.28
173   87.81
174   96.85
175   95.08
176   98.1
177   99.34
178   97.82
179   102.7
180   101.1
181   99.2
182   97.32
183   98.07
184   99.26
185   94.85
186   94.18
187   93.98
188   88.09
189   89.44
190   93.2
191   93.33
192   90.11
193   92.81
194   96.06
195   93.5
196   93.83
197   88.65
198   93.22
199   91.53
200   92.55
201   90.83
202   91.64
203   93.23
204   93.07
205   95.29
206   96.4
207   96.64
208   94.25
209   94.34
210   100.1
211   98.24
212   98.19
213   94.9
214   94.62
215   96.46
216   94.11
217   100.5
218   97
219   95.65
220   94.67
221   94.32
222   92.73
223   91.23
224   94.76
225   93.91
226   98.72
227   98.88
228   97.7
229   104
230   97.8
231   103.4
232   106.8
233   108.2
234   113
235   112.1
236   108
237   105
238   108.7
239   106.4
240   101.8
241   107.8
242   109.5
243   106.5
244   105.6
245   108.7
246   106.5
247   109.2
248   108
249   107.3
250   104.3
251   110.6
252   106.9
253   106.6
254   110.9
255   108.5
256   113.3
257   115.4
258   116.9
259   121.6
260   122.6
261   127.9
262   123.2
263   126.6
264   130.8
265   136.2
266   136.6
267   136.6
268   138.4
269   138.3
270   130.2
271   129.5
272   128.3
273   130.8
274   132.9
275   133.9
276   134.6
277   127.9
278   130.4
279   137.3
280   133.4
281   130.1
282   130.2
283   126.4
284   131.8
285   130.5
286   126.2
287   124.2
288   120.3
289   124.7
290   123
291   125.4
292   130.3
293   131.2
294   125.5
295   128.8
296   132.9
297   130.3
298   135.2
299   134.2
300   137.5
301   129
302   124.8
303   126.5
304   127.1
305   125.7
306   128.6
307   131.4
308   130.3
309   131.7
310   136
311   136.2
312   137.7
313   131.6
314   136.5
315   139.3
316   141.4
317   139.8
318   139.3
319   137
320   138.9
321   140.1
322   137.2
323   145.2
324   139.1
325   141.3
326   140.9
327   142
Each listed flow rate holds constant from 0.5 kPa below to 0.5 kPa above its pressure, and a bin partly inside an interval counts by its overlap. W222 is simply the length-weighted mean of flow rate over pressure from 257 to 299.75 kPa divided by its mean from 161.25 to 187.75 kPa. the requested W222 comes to 1.39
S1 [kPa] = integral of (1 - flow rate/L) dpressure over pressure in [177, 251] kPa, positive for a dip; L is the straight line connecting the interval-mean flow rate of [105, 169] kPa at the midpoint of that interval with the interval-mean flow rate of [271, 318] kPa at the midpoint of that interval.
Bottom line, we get 1.45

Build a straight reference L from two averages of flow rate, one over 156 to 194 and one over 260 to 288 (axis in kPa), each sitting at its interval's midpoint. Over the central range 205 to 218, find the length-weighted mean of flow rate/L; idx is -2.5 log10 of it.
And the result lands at 0.11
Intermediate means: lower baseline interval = 92.3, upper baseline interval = 131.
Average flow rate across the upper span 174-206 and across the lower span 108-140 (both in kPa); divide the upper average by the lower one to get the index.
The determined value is 1.5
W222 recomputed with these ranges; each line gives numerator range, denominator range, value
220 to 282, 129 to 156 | 1.72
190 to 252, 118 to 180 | 1.33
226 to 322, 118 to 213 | 1.51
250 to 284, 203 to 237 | 1.28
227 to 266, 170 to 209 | 1.18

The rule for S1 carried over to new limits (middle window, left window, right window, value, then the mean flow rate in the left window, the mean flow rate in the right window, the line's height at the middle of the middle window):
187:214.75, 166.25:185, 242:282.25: 2.4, 94.4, 122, 103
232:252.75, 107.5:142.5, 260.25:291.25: 1.4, 63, 130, 115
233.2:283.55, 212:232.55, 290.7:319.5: -3.1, 97.2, 133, 113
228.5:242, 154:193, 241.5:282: 0.8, 91.7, 122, 113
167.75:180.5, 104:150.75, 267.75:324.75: -1.3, 66.9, 132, 85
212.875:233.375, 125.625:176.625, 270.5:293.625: 1.4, 74.9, 129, 105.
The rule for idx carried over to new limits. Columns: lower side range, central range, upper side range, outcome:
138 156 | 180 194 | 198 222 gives -0.08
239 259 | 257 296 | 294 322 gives -0.08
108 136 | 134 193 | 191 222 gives -0.08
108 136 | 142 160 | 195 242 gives -0.09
